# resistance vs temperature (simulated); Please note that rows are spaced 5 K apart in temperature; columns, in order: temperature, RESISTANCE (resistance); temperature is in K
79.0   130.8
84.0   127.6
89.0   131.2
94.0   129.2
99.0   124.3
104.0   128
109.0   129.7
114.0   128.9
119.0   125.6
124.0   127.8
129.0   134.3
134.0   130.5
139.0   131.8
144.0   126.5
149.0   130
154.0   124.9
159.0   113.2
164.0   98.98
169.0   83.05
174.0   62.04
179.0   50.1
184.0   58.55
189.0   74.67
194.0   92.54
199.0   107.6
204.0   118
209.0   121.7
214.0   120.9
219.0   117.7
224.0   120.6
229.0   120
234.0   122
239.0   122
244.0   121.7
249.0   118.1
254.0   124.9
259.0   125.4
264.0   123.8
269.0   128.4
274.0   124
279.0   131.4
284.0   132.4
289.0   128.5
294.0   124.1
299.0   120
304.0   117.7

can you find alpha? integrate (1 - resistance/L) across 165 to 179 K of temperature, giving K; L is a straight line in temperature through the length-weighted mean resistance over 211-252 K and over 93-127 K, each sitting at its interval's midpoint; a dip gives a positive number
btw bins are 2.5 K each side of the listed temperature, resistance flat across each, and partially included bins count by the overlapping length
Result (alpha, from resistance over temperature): 5.9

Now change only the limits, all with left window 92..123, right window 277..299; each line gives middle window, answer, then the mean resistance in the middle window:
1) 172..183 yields 6.2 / 56.1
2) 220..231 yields 0.7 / 120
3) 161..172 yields 3.2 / 90.7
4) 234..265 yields 1.3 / 123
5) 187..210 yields 4.6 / 102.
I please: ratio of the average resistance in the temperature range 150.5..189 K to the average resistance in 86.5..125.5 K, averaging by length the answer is 0.7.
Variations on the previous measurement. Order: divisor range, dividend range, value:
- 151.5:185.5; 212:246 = 1.42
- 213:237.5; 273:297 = 1.07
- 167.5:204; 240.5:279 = 1.59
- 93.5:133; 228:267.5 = 0.95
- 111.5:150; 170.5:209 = 0.64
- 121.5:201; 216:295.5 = 1.21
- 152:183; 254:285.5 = 1.47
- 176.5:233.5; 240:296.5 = 1.24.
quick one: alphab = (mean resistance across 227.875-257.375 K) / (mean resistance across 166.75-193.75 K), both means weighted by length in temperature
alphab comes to 1.80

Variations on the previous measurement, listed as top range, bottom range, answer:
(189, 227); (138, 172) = 0.98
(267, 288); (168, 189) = 2.04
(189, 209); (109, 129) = 0.81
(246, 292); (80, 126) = 0.99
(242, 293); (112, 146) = 0.97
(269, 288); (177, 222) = 1.34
